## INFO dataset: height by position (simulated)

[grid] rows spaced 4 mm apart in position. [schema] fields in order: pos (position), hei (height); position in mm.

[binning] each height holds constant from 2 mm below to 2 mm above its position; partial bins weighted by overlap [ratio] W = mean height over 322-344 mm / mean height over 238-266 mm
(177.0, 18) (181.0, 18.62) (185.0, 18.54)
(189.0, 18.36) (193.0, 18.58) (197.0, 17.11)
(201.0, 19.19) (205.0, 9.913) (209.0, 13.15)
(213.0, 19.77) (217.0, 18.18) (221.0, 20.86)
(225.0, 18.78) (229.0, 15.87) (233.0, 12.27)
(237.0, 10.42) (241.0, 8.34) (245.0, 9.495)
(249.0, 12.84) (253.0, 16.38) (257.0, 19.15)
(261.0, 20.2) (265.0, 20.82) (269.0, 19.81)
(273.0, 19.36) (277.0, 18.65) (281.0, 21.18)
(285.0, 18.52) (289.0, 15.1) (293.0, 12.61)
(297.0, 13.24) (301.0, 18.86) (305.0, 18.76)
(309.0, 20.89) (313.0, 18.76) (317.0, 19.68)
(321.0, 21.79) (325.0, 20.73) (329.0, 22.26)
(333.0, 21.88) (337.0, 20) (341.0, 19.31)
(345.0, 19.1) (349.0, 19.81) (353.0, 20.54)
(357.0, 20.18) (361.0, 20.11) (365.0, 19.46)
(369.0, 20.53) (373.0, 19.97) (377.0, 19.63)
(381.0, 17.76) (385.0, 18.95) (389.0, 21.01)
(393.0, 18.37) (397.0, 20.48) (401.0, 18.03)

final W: 1.39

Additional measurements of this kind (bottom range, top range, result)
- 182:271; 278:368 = 1.18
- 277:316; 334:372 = 1.13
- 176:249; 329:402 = 1.26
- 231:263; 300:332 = 1.49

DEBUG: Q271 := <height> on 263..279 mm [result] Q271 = 19.7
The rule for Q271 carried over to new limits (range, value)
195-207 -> 15.4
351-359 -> 20.4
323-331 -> 21.5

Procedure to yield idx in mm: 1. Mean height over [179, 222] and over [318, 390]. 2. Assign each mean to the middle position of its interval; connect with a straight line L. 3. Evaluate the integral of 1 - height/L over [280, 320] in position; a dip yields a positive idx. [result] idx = 3.0 mm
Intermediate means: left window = 17.4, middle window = 17.8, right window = 20.1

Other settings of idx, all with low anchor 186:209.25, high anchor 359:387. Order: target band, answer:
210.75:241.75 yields 1.9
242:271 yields 1.3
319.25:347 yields -2.9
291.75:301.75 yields 2.0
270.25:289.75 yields -1.1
